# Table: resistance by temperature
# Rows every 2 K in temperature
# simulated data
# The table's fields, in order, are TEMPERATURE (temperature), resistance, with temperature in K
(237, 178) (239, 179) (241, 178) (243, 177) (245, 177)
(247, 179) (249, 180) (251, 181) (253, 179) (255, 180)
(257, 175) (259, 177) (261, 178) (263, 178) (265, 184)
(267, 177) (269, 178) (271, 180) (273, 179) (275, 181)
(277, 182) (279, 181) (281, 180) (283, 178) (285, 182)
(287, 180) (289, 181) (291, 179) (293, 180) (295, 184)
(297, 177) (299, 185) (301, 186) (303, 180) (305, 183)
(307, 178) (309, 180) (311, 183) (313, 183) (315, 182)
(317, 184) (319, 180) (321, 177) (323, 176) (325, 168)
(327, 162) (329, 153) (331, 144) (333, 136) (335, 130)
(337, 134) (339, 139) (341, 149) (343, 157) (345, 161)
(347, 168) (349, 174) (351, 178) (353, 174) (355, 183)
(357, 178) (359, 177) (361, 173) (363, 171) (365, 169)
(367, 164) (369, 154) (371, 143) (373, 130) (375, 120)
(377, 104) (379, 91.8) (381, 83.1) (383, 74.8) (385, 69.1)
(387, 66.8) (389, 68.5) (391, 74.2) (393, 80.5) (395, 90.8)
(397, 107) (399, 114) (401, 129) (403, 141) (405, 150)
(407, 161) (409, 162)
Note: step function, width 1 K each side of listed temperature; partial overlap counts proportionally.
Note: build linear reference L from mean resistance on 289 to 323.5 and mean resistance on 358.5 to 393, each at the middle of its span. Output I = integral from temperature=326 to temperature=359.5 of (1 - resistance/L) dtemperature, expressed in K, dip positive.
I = -2.72 K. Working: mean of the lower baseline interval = 181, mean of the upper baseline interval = 118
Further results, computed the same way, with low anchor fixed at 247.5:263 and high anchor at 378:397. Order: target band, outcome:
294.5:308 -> -3.5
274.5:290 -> -2.2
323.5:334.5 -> -2.6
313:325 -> -4.4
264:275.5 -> -0.8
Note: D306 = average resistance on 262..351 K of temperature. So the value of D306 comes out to 172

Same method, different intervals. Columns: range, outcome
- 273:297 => 180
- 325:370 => 161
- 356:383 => 140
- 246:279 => 179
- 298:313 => 182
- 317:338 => 157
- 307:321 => 181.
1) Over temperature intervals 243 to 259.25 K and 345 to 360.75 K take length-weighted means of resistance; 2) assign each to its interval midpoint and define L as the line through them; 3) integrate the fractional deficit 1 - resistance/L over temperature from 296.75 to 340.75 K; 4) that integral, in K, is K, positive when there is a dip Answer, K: 2.1 K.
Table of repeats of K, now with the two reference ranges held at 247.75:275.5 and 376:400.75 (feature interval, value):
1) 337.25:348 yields -3.0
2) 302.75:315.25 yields -3.2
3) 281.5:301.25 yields -3.0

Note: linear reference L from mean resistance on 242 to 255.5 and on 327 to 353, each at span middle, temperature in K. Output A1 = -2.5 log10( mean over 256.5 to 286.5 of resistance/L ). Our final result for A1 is -0.04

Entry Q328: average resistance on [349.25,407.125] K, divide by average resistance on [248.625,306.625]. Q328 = 0.71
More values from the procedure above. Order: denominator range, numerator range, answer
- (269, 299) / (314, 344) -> 0.88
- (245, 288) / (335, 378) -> 0.87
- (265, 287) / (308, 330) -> 0.97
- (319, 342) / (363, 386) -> 0.79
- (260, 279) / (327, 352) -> 0.85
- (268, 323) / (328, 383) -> 0.82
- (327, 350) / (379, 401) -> 0.57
